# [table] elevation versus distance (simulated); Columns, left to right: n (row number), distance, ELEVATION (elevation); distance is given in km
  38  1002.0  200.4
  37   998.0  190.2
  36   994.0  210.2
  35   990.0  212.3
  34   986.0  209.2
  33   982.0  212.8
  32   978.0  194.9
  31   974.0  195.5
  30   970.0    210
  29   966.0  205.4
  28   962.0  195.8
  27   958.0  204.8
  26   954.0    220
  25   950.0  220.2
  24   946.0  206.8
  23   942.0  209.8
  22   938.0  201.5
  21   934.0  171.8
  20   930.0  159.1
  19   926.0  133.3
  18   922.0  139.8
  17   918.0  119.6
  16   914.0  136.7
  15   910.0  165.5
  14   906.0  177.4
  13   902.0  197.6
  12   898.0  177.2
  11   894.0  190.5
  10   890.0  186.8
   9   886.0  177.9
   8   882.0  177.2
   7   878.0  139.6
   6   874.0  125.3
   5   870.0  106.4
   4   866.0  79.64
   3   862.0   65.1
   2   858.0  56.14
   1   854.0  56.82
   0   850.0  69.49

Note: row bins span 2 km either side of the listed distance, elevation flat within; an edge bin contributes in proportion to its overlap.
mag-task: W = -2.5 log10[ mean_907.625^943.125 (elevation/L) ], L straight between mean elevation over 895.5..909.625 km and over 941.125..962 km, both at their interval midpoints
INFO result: 0.23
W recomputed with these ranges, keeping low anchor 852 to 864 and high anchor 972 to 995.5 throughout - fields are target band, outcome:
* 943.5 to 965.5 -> -0.218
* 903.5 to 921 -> -0.234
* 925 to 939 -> -0.141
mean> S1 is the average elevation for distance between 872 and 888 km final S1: 155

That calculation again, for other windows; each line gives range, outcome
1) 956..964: 200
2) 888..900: 185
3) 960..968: 201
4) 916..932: 138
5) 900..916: 169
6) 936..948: 206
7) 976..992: 207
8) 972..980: 195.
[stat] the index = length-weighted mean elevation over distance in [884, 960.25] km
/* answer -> 179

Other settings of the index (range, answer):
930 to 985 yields 202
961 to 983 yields 202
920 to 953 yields 181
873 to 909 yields 173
